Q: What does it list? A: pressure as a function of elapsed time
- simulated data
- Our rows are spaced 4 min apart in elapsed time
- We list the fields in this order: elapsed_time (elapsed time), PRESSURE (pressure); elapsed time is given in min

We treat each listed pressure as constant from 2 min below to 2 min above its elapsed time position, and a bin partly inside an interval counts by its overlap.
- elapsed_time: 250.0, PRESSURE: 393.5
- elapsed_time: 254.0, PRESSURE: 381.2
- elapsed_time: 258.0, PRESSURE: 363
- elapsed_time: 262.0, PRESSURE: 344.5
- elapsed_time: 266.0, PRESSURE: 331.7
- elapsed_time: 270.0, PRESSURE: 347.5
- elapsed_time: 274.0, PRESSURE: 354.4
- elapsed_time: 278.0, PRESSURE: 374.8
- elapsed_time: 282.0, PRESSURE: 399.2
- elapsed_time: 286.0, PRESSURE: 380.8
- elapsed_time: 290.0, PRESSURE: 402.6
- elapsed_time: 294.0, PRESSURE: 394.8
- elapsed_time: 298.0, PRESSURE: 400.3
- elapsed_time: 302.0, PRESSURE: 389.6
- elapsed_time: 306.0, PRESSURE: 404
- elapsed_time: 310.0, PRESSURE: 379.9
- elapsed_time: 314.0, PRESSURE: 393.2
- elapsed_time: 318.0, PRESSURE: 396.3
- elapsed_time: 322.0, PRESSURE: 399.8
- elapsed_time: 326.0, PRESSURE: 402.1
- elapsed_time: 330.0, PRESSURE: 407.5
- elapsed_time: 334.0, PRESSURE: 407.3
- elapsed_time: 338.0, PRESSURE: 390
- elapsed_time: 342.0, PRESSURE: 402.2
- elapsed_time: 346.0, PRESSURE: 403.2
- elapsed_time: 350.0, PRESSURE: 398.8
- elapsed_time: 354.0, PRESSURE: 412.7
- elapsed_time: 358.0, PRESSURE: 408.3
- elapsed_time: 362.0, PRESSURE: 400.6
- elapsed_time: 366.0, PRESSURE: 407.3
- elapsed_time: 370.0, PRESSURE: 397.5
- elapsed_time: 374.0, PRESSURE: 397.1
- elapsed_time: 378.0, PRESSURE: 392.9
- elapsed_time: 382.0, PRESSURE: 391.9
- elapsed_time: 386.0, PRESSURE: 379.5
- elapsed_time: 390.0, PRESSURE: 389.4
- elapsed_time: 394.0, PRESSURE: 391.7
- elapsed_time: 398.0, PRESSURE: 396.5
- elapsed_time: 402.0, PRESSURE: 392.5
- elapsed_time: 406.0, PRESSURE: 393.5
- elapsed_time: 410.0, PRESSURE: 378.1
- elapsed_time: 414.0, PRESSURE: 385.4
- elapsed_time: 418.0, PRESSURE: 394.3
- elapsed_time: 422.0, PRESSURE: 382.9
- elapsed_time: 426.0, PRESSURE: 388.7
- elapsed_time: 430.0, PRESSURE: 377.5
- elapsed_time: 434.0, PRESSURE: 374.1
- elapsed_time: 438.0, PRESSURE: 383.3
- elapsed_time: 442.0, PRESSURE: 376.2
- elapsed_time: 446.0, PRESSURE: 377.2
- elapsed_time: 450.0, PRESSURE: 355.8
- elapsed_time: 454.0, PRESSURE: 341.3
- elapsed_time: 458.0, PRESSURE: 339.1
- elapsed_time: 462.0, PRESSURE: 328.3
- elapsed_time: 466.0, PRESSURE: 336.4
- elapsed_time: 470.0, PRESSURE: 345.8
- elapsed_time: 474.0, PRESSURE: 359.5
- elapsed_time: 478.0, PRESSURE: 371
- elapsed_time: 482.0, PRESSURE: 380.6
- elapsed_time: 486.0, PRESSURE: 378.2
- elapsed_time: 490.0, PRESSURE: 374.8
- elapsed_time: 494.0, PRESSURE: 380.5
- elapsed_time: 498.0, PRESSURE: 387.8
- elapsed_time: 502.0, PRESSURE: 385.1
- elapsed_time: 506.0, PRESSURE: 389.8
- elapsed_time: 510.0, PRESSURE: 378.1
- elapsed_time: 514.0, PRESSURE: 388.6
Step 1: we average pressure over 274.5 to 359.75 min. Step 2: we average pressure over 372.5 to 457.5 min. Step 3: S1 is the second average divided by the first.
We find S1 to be 1.0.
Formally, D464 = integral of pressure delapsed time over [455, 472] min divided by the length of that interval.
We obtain 338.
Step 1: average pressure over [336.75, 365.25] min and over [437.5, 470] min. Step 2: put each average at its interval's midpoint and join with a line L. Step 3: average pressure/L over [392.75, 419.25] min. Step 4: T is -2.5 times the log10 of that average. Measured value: -0.04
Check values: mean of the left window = 403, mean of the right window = 353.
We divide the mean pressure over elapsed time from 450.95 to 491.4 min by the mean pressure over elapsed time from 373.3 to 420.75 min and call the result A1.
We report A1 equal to 0.91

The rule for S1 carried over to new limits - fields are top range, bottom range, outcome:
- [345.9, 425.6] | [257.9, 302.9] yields 1.06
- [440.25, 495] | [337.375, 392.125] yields 0.90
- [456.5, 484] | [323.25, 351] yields 0.88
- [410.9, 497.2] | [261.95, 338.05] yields 0.95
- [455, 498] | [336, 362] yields 0.90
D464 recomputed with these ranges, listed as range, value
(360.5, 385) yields 397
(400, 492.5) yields 370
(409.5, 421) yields 387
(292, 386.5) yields 398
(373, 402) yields 391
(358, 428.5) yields 392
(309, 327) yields 395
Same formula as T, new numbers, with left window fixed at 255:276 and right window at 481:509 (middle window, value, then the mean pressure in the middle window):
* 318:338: -0.124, 402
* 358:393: -0.085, 395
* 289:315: -0.115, 395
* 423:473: 0.044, 361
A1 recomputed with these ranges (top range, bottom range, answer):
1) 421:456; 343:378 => 0.93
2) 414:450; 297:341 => 0.96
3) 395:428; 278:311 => 0.99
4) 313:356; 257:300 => 1.08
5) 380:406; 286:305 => 0.99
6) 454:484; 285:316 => 0.89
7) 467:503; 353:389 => 0.94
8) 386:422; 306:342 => 0.98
